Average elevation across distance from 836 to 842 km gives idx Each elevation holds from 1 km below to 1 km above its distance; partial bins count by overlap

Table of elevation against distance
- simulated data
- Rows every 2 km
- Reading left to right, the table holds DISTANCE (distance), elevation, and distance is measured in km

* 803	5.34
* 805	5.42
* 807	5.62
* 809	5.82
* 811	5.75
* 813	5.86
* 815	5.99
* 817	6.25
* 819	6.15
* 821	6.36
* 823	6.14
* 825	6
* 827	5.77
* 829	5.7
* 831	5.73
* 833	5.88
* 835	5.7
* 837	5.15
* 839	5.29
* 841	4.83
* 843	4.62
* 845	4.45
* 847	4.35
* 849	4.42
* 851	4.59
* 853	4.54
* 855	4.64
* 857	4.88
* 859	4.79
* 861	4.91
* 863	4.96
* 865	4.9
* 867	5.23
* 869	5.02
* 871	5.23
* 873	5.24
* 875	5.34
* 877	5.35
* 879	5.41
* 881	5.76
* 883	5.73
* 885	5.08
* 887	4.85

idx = 5.09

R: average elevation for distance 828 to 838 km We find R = 5.63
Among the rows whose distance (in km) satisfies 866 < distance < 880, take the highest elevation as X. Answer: 5.41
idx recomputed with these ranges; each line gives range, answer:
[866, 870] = 5.12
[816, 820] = 6.2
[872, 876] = 5.29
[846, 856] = 4.51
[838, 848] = 4.71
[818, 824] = 6.22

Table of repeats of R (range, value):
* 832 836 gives 5.79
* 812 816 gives 5.93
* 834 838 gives 5.43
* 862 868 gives 5.03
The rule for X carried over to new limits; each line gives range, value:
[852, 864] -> 4.96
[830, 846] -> 5.88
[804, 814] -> 5.86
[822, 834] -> 6.14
